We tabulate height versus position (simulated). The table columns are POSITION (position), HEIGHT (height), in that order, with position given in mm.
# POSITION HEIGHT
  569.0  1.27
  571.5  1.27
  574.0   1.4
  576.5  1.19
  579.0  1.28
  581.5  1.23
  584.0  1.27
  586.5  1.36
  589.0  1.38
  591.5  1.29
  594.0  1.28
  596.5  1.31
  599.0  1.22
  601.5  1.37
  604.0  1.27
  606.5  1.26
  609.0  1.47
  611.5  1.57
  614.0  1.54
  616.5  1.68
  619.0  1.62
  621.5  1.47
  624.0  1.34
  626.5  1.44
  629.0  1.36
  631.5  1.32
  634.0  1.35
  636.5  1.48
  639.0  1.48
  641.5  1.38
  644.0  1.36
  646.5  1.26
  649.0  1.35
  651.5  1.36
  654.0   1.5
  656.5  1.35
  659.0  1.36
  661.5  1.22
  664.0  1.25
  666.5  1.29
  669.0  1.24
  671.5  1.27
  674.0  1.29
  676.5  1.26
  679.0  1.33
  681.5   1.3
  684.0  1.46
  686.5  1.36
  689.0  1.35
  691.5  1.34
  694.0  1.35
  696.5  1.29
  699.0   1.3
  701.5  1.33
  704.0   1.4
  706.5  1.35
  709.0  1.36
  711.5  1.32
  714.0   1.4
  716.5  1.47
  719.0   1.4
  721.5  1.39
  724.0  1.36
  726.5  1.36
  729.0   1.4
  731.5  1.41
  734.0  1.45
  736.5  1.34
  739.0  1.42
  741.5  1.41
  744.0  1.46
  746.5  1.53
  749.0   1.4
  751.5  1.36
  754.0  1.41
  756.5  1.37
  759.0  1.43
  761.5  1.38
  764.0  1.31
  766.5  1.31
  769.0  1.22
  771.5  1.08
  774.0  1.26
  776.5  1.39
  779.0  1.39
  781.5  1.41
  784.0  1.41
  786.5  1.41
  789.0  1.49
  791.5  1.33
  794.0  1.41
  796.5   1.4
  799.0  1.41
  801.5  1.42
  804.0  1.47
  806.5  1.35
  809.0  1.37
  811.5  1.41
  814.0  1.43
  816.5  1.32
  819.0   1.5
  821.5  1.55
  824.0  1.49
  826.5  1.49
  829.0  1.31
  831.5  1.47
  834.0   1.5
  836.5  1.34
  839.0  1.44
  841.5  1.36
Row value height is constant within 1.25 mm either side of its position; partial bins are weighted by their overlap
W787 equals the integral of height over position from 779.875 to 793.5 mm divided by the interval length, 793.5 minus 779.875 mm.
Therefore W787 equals 1.41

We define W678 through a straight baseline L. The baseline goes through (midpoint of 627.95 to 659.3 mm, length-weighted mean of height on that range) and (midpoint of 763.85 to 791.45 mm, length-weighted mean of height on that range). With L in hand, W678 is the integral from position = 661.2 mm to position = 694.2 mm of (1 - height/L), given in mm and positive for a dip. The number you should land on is 1.4 mm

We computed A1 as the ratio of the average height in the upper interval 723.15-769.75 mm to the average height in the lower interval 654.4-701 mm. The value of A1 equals 1.06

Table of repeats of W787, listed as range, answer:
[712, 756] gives 1.41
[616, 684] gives 1.37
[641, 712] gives 1.33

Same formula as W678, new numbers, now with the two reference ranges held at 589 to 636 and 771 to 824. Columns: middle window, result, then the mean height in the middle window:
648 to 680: 2.0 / 1.31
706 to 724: 0.2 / 1.38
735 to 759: -0.2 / 1.41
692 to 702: 0.6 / 1.32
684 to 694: 0.2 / 1.36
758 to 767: 0.2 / 1.36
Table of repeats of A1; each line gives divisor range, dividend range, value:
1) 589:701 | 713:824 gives 1.02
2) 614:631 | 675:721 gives 0.91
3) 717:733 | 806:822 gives 1.02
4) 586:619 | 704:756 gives 1.00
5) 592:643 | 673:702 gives 0.94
